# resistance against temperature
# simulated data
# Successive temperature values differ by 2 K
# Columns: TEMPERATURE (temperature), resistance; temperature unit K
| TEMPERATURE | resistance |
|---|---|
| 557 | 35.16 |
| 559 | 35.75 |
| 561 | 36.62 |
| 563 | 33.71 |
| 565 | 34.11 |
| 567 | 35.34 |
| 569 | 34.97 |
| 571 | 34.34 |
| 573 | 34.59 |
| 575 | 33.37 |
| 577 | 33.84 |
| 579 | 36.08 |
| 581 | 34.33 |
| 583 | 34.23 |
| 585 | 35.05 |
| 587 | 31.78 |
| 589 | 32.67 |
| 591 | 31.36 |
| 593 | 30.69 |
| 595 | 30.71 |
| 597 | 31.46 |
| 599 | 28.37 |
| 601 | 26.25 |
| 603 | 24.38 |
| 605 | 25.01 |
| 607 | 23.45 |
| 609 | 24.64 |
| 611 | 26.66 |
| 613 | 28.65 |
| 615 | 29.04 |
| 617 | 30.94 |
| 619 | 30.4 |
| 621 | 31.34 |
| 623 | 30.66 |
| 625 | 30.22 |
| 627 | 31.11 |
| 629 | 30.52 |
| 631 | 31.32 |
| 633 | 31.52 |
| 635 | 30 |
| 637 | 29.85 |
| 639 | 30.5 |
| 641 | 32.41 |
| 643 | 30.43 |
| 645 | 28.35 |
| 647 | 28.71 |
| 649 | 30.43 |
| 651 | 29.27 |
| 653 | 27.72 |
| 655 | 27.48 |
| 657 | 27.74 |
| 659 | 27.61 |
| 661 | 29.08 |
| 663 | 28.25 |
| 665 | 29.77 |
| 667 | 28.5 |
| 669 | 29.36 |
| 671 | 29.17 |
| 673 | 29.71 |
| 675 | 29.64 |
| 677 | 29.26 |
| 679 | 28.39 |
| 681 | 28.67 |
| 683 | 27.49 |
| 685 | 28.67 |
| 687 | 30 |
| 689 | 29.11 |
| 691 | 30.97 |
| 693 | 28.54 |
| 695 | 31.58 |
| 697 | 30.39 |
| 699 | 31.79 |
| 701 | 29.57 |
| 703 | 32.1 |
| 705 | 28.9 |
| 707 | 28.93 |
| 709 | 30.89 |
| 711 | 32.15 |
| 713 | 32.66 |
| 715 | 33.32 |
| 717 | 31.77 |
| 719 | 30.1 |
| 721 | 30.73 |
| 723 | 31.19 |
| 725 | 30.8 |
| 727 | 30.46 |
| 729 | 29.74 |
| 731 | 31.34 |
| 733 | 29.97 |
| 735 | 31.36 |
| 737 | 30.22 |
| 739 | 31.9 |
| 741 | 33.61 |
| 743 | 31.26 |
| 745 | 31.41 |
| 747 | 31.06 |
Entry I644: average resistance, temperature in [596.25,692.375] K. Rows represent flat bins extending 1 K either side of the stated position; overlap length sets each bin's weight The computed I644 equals 29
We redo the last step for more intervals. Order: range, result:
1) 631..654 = 30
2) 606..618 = 27.2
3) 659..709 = 29.5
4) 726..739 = 30.6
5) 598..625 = 27.8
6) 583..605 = 30.2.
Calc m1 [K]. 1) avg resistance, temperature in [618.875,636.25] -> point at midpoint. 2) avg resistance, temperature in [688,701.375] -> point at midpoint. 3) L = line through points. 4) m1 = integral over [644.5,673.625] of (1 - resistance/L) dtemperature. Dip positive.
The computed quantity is 1.7 K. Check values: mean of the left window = 30.8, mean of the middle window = 28.7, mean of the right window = 30.3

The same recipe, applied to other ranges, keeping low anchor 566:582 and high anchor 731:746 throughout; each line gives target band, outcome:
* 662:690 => 3.1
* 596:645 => 6.6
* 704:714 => 0.4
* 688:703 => 0.9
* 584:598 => 0.9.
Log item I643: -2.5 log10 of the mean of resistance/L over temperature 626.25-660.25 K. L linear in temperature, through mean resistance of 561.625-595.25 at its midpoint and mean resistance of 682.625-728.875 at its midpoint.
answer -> 0.08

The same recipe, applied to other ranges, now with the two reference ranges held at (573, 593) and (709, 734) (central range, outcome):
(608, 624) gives 0.138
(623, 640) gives 0.071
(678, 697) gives 0.086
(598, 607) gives 0.277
